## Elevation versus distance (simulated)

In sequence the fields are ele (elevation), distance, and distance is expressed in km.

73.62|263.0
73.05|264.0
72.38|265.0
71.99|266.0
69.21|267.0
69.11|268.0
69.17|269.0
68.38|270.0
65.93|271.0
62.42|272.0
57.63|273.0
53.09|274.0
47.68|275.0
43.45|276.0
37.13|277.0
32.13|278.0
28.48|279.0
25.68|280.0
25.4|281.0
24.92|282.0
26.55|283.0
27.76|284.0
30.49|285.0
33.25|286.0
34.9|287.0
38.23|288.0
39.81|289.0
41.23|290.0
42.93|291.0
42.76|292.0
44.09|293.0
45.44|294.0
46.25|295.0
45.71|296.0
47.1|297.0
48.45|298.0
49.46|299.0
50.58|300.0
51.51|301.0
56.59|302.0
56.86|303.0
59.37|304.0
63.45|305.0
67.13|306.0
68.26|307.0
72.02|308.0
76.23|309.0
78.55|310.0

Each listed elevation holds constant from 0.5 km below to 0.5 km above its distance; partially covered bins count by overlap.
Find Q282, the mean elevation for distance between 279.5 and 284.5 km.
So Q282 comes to 26.1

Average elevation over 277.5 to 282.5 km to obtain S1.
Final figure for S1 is 27.3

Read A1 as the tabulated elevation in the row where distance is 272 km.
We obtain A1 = 62.42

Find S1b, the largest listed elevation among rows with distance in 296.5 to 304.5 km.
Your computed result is 59.37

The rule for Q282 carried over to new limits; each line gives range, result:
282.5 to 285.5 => 28.3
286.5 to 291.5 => 39.4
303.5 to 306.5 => 63.3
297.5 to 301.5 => 50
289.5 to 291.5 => 42.1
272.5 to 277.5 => 47.8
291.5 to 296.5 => 44.9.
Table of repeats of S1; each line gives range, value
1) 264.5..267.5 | 71.2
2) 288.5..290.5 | 40.5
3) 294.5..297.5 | 46.4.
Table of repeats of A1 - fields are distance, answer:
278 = 32.13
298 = 48.45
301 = 51.51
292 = 42.76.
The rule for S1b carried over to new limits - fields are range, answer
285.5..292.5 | 42.93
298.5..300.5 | 50.58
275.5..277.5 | 43.45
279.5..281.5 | 25.68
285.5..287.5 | 34.9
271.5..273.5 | 62.42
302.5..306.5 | 67.13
